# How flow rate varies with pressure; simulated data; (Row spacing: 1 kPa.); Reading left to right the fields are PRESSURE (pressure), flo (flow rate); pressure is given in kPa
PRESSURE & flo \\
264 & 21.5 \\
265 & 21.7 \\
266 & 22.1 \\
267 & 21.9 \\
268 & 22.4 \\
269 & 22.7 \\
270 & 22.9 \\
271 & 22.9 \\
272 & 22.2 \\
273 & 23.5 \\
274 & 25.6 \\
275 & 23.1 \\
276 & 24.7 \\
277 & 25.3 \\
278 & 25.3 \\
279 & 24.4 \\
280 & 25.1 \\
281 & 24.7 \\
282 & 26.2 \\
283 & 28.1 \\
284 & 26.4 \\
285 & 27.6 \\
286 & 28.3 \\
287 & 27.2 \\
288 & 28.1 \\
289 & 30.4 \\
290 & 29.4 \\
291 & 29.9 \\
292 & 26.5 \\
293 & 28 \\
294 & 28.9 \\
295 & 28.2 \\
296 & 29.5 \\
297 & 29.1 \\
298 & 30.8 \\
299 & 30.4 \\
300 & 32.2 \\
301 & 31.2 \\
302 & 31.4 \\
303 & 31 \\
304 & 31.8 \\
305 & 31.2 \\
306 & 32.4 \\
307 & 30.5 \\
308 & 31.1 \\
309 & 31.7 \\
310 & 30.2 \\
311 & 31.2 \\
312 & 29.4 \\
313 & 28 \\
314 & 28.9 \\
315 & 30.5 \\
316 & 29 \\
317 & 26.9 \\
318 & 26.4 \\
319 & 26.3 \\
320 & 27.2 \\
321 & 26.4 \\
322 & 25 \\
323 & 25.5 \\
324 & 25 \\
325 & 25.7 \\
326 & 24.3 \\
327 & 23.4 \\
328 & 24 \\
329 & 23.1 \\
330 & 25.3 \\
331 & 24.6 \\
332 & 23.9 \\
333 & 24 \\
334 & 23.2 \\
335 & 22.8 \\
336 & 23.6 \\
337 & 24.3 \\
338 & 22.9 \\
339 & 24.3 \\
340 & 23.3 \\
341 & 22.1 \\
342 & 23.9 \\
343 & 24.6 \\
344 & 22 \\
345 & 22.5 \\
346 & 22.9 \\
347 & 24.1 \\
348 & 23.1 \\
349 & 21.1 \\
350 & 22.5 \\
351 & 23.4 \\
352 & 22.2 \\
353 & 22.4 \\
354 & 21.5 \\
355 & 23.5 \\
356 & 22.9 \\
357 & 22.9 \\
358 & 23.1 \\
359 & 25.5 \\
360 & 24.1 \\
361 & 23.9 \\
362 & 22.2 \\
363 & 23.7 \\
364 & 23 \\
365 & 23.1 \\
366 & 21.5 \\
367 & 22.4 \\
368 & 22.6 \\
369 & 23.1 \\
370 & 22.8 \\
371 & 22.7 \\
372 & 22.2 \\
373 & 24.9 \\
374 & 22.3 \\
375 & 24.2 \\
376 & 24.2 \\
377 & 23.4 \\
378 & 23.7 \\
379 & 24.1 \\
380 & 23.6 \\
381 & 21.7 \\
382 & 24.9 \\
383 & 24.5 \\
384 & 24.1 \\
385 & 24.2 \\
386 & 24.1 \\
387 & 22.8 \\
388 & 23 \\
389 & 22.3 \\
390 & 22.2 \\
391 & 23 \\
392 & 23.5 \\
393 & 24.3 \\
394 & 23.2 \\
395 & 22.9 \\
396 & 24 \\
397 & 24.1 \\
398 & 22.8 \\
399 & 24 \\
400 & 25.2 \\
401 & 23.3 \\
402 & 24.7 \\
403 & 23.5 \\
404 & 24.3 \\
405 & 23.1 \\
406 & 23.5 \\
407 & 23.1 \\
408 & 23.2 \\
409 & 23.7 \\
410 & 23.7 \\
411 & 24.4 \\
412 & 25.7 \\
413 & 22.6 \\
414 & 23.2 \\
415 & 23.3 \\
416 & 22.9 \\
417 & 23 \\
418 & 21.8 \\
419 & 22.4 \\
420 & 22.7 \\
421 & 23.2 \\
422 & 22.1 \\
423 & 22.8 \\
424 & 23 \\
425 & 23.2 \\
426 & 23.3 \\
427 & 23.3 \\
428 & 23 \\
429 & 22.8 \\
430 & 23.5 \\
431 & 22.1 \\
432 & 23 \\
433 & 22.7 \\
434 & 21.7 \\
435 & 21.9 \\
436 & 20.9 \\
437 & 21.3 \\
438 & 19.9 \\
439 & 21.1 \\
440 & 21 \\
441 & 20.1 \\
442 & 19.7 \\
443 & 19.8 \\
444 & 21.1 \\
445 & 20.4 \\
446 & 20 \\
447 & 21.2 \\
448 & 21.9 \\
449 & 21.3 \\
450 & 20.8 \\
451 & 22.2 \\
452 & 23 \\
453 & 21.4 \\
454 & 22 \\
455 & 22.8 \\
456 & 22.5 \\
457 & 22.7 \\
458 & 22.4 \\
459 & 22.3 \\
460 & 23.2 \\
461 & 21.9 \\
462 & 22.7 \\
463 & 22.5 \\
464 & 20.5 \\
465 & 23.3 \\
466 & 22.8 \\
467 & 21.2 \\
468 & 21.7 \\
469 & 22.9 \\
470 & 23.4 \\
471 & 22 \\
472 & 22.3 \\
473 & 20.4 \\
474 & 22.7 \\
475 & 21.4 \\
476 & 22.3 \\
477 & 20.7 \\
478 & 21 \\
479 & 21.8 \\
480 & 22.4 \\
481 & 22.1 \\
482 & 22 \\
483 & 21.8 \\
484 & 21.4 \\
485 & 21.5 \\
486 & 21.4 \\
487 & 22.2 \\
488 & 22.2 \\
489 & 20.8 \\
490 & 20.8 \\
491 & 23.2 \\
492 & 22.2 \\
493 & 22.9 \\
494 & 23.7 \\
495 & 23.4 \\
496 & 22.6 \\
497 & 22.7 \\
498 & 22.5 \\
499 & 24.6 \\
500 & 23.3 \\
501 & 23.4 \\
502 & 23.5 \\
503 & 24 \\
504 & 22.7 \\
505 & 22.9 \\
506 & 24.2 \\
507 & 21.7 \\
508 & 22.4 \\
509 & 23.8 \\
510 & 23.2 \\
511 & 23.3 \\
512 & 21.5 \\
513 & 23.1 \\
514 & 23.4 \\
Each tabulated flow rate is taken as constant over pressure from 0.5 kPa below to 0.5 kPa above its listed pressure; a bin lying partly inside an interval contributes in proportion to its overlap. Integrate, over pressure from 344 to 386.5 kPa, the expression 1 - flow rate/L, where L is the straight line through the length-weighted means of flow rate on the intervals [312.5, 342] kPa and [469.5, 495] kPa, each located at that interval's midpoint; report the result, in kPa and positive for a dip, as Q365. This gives 2.04 kPa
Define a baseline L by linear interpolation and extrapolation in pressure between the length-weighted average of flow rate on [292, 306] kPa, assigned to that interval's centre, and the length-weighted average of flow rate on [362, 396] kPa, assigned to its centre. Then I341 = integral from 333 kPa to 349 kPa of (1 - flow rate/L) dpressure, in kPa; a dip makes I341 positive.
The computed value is 2.0 kPa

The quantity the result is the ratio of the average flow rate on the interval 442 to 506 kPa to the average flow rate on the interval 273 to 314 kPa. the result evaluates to 0.8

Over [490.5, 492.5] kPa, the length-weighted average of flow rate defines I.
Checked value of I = 22.7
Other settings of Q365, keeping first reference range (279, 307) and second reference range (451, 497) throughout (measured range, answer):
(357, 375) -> 2.1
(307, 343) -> 2.4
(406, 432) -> 1.2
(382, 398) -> 1.1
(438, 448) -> 1.2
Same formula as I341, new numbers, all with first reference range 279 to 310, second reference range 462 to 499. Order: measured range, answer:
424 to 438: 0.9 kPa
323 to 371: 6.8 kPa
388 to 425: 2.3 kPa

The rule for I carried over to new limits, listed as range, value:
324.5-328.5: 24.4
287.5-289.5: 29.2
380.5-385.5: 23.9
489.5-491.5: 22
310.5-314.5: 29.4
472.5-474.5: 21.5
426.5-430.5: 23.1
